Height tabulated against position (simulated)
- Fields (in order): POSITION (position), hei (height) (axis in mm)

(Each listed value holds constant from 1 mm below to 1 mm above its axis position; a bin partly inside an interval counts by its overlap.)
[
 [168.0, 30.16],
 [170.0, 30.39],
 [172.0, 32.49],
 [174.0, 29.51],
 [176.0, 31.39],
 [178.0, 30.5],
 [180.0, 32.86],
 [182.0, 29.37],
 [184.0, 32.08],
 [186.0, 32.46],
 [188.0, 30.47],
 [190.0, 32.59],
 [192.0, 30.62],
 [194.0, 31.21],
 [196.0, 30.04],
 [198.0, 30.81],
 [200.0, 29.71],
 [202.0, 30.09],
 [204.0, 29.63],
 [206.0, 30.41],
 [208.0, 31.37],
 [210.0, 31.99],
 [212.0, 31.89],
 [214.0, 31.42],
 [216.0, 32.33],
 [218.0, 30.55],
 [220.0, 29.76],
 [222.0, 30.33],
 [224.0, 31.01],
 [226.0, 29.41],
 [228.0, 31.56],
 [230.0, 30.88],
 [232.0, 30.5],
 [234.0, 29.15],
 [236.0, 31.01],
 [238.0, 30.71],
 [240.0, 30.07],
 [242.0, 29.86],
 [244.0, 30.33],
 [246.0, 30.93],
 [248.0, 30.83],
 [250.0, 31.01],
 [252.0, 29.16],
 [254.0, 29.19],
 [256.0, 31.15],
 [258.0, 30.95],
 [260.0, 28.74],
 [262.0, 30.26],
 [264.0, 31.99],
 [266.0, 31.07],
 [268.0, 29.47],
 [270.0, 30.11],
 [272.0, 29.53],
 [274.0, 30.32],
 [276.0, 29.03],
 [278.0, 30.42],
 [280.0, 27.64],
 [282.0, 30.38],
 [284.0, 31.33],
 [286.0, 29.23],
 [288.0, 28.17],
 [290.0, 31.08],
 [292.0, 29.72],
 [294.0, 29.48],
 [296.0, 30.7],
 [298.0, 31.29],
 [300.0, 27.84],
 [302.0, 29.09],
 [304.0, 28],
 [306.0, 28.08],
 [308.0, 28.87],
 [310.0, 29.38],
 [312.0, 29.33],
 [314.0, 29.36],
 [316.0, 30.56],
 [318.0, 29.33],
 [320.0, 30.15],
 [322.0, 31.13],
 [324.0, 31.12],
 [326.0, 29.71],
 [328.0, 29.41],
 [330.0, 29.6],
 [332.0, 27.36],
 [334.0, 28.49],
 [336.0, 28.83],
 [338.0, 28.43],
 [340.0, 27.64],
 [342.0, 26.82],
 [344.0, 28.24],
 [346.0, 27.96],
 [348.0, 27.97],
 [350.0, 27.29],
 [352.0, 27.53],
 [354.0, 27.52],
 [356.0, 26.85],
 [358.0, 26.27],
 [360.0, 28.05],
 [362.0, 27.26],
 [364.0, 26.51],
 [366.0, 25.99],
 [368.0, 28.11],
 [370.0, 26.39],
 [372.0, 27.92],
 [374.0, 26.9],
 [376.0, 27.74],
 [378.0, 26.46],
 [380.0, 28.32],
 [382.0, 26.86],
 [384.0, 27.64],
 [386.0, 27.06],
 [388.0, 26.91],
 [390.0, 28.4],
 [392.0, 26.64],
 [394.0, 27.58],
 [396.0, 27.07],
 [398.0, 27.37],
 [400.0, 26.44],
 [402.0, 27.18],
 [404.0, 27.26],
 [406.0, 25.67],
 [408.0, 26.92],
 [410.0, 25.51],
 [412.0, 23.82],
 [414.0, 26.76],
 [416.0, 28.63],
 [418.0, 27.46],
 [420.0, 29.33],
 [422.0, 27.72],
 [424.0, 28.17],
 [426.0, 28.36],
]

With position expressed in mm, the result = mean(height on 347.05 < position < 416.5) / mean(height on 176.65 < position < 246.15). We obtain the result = 0.9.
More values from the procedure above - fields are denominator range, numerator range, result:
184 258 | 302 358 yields 0.93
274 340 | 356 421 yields 0.92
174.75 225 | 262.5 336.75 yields 0.96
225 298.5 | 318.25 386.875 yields 0.93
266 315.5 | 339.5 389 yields 0.92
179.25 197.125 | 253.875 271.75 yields 0.97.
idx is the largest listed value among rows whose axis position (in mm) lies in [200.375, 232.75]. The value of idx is 32.33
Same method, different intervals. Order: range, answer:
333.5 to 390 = 28.83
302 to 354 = 31.13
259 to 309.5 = 31.99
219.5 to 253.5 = 31.56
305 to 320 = 30.56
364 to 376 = 28.11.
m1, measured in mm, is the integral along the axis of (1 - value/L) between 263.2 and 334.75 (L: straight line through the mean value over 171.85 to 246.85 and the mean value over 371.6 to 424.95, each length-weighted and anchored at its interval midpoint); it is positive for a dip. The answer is -1.43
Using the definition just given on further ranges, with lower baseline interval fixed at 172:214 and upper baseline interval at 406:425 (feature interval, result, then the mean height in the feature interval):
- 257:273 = -0.3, 30.3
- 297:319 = -0.2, 29.2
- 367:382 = 0.2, 27.4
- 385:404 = 0.2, 27.2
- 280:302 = -0.4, 29.8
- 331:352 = 0.4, 27.9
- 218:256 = -0.2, 30.3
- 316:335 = -0.6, 29.6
